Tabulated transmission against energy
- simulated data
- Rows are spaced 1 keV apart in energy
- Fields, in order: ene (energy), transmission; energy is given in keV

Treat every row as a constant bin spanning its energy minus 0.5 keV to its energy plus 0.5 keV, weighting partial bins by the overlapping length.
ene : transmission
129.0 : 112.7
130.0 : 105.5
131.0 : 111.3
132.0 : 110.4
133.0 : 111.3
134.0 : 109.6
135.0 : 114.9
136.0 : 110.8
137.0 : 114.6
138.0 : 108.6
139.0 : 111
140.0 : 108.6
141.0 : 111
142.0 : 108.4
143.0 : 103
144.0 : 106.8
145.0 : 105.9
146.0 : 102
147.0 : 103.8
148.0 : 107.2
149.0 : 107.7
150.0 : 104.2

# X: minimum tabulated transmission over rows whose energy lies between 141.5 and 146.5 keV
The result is 102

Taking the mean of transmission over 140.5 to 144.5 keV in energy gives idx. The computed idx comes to 107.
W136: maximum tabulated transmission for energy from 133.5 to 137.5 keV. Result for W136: 114.9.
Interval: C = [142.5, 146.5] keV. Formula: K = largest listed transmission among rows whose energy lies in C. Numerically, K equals 106.8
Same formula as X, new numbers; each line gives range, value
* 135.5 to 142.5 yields 108.4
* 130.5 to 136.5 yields 109.6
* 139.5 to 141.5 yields 108.6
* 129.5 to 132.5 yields 105.5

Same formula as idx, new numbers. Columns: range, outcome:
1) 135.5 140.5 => 111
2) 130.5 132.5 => 111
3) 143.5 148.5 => 105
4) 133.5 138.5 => 112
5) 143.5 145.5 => 106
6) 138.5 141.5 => 110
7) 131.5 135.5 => 112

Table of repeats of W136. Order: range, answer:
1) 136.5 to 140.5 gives 114.6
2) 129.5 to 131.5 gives 111.3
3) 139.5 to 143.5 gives 111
